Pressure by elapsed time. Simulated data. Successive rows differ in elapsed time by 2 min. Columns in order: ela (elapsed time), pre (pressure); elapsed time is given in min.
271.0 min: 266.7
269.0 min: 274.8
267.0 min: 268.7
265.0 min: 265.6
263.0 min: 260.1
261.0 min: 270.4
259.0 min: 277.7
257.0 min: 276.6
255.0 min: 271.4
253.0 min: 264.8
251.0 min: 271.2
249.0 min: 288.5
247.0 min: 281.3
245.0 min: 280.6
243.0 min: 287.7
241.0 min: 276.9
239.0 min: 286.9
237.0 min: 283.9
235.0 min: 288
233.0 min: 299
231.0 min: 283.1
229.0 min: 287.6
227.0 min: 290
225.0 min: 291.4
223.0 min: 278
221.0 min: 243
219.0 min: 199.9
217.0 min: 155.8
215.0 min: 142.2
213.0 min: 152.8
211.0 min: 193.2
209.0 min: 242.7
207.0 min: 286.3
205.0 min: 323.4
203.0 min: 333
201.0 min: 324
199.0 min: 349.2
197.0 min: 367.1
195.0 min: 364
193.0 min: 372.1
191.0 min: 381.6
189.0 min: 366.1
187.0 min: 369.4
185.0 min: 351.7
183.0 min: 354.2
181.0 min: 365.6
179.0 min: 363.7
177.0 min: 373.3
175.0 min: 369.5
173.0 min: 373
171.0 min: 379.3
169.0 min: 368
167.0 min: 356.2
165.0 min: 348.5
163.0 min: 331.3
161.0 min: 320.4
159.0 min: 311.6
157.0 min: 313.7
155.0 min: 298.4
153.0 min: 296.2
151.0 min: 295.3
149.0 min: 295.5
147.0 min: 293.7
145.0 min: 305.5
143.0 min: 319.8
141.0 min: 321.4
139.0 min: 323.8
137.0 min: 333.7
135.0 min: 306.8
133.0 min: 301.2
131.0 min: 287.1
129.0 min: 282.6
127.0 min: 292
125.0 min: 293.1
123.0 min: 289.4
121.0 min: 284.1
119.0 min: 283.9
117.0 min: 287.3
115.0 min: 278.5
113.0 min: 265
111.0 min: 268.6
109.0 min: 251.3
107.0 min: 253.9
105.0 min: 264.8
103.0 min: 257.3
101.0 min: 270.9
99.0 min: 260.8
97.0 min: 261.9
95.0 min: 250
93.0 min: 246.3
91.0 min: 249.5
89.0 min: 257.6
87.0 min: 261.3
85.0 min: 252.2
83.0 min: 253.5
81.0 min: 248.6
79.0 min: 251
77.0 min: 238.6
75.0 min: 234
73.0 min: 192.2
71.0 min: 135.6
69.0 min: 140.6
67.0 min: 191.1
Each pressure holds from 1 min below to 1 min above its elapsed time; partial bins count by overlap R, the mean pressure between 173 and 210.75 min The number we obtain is 345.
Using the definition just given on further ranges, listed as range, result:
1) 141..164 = 308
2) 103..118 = 266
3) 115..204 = 329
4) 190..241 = 281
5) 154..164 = 315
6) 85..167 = 288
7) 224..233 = 289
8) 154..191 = 352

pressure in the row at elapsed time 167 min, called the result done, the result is 356.2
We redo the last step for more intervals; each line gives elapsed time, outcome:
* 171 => 379.3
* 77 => 238.6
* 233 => 299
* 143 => 319.8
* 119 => 283.9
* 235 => 288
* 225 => 291.4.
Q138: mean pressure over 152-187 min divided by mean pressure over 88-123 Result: 1.31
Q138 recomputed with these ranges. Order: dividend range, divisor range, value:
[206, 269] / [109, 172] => 0.85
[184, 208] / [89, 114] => 1.35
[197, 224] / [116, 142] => 0.84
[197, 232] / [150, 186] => 0.76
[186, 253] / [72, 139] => 1.07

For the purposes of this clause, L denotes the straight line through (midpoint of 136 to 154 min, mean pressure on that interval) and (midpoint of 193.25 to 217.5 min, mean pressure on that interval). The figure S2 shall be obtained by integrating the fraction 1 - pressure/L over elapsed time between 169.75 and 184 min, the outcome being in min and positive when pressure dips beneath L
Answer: -3.8 min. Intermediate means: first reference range 309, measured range 368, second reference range 275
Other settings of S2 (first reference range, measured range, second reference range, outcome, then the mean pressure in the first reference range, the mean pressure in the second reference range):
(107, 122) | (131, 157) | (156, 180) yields 0.7 min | 273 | 351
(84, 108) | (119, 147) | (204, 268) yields -4.7 min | 257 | 262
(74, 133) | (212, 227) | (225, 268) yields 3.4 min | 265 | 279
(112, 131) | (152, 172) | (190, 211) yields -1.7 min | 284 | 328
